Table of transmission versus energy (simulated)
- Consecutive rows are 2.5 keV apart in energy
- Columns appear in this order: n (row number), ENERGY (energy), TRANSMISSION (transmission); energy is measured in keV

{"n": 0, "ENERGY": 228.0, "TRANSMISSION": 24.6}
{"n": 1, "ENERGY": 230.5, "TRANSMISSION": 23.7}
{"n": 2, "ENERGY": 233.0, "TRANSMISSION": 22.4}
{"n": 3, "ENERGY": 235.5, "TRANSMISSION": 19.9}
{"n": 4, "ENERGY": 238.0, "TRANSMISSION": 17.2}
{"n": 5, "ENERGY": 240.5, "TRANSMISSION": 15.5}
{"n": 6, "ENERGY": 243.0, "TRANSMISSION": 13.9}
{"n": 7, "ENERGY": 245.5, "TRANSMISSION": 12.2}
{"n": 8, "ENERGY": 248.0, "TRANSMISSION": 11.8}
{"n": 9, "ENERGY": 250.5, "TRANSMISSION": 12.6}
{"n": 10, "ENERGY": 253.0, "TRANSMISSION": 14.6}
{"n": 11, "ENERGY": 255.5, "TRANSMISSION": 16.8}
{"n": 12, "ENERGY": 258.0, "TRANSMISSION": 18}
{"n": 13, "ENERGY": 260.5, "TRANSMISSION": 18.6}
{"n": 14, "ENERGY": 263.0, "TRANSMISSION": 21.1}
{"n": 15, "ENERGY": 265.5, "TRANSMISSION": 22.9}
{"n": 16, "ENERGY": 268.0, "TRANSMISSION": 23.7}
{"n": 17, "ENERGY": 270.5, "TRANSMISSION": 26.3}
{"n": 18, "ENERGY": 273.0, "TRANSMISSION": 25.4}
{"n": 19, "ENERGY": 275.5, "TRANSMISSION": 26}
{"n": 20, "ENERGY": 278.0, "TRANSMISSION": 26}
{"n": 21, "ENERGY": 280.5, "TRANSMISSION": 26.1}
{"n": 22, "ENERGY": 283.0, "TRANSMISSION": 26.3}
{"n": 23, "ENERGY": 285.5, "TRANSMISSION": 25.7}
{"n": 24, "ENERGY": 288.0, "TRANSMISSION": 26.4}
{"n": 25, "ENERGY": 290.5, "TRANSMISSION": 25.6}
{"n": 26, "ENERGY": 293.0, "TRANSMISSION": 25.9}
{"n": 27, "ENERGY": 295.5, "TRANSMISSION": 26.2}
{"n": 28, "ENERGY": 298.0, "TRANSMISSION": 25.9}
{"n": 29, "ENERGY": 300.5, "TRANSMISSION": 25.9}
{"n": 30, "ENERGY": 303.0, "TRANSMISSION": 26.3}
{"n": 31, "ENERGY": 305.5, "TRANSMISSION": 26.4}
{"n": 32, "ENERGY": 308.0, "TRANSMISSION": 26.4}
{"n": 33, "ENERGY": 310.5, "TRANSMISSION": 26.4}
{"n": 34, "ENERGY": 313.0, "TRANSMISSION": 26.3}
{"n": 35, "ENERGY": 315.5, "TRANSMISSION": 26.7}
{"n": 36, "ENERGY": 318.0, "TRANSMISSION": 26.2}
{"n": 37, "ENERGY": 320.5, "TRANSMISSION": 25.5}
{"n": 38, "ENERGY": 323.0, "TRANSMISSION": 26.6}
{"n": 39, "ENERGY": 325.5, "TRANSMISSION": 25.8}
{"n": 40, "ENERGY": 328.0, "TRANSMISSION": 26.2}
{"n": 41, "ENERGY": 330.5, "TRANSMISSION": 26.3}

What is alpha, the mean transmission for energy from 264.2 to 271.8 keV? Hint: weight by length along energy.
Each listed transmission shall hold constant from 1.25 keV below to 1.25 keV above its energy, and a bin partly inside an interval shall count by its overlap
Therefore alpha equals 24.3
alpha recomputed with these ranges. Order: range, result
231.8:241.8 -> 18.7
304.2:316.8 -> 26.4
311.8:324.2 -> 26.3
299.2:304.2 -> 26.1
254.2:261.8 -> 17.8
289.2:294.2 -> 25.8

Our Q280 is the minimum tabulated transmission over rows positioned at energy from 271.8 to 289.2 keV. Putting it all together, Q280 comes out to 25.4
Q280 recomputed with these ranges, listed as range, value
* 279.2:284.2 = 26.1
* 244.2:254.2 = 11.8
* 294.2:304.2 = 25.9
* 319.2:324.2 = 25.5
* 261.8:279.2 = 21.1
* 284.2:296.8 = 25.6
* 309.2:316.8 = 26.3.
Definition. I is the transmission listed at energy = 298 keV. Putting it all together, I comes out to 25.9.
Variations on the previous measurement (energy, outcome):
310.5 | 26.4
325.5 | 25.8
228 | 24.6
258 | 18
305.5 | 26.4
